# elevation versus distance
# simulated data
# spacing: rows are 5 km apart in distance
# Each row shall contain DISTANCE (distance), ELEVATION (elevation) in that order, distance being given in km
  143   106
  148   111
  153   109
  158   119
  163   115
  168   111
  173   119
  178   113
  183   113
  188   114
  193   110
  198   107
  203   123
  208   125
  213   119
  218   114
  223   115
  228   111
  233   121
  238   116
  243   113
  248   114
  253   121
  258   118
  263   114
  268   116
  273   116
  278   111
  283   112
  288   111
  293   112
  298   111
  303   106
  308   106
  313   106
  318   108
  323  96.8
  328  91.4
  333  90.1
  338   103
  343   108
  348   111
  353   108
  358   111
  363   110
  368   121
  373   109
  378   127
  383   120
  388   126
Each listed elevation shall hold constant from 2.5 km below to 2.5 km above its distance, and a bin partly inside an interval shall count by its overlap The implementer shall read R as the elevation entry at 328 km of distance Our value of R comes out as 91.4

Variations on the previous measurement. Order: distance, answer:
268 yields 116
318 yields 108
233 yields 121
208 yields 125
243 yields 113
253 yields 121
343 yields 108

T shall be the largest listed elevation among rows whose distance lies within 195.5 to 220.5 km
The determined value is 125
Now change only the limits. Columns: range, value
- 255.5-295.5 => 118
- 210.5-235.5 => 121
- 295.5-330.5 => 111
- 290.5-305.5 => 112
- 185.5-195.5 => 114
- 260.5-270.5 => 116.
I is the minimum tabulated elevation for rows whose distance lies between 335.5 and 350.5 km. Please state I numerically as 103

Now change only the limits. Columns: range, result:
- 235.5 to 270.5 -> 113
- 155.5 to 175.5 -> 111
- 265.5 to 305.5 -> 106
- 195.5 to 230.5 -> 107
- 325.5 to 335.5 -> 90.1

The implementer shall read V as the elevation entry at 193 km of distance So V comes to 110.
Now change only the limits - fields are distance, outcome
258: 118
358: 111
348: 111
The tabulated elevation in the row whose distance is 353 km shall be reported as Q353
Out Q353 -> 108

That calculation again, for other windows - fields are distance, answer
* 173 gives 119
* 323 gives 96.8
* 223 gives 115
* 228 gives 111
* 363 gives 110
